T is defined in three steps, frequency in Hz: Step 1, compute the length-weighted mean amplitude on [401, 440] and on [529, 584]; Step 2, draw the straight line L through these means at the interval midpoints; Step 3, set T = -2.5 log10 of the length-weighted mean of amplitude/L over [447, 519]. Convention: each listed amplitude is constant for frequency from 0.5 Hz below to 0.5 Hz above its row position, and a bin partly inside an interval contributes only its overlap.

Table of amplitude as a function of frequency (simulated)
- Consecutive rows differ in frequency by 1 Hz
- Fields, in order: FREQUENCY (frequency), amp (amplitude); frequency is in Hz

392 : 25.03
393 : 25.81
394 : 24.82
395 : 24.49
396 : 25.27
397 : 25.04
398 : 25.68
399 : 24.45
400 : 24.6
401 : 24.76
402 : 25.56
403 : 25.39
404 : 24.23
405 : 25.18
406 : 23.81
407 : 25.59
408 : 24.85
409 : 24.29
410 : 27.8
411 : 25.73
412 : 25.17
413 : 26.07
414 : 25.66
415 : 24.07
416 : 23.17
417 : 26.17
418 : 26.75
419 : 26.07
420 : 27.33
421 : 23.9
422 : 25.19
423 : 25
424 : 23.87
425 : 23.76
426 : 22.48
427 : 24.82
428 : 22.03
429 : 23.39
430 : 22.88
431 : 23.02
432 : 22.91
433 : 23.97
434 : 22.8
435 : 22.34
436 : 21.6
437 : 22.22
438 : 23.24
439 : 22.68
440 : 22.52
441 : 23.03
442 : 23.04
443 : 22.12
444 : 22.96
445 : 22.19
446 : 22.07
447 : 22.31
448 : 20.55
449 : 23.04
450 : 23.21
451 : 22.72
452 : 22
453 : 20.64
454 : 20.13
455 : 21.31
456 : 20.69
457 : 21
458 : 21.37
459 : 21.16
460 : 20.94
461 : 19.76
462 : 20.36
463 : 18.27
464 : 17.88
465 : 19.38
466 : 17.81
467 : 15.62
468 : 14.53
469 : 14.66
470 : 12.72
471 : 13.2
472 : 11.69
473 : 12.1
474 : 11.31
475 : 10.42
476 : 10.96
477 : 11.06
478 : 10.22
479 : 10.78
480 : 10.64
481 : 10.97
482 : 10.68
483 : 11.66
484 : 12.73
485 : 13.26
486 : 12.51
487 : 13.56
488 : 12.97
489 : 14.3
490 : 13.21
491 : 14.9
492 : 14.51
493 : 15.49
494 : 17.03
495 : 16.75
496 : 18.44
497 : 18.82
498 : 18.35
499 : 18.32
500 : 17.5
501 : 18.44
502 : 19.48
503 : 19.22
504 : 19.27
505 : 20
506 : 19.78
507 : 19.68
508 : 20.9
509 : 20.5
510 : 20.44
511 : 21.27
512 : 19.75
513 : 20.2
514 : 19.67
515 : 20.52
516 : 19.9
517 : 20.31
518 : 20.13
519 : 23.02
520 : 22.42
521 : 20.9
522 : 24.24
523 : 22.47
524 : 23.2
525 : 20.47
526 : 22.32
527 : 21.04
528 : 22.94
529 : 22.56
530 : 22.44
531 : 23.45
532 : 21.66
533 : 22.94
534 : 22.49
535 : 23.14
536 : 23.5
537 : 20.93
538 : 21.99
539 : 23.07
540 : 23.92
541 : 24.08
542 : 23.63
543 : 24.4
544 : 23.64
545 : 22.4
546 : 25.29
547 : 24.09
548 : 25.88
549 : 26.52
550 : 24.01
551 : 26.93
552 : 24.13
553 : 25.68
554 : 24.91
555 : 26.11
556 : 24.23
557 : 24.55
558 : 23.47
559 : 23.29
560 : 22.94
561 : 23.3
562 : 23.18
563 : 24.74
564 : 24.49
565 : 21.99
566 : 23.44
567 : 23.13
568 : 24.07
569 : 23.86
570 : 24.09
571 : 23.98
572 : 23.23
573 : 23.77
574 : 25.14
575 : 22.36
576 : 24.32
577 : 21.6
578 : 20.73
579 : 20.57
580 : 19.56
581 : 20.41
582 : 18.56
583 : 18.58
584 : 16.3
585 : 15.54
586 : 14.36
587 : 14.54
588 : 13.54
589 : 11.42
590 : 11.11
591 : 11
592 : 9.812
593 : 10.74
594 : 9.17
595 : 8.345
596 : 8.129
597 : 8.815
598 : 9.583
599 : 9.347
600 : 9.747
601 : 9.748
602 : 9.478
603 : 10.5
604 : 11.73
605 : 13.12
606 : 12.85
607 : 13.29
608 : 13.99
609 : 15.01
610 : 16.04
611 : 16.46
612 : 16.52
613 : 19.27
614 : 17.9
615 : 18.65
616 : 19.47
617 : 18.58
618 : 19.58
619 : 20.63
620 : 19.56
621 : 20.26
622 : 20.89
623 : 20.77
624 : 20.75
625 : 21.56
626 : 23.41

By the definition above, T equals 0.35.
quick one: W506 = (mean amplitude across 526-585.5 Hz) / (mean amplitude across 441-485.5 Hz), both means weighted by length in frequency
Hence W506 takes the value 1.3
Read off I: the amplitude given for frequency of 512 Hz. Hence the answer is 19.75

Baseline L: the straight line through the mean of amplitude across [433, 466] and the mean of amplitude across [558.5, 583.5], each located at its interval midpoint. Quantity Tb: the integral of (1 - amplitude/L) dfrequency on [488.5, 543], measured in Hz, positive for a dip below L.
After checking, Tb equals 4.3 Hz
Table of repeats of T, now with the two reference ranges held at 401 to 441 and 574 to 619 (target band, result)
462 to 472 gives 0.34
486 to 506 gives 0.20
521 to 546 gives -0.24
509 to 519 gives -0.06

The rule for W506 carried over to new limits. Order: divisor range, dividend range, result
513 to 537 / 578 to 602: 0.60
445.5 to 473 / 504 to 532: 1.11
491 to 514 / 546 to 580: 1.27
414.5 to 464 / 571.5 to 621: 0.69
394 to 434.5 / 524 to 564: 0.96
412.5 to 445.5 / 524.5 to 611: 0.82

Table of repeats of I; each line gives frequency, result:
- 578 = 20.73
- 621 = 20.26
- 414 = 25.66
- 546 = 25.29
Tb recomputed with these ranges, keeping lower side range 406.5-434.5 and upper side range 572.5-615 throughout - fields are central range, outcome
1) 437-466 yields 1.87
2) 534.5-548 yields -4.30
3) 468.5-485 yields 7.53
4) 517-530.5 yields -2.37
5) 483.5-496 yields 3.78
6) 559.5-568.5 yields -3.77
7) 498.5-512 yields 0.15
